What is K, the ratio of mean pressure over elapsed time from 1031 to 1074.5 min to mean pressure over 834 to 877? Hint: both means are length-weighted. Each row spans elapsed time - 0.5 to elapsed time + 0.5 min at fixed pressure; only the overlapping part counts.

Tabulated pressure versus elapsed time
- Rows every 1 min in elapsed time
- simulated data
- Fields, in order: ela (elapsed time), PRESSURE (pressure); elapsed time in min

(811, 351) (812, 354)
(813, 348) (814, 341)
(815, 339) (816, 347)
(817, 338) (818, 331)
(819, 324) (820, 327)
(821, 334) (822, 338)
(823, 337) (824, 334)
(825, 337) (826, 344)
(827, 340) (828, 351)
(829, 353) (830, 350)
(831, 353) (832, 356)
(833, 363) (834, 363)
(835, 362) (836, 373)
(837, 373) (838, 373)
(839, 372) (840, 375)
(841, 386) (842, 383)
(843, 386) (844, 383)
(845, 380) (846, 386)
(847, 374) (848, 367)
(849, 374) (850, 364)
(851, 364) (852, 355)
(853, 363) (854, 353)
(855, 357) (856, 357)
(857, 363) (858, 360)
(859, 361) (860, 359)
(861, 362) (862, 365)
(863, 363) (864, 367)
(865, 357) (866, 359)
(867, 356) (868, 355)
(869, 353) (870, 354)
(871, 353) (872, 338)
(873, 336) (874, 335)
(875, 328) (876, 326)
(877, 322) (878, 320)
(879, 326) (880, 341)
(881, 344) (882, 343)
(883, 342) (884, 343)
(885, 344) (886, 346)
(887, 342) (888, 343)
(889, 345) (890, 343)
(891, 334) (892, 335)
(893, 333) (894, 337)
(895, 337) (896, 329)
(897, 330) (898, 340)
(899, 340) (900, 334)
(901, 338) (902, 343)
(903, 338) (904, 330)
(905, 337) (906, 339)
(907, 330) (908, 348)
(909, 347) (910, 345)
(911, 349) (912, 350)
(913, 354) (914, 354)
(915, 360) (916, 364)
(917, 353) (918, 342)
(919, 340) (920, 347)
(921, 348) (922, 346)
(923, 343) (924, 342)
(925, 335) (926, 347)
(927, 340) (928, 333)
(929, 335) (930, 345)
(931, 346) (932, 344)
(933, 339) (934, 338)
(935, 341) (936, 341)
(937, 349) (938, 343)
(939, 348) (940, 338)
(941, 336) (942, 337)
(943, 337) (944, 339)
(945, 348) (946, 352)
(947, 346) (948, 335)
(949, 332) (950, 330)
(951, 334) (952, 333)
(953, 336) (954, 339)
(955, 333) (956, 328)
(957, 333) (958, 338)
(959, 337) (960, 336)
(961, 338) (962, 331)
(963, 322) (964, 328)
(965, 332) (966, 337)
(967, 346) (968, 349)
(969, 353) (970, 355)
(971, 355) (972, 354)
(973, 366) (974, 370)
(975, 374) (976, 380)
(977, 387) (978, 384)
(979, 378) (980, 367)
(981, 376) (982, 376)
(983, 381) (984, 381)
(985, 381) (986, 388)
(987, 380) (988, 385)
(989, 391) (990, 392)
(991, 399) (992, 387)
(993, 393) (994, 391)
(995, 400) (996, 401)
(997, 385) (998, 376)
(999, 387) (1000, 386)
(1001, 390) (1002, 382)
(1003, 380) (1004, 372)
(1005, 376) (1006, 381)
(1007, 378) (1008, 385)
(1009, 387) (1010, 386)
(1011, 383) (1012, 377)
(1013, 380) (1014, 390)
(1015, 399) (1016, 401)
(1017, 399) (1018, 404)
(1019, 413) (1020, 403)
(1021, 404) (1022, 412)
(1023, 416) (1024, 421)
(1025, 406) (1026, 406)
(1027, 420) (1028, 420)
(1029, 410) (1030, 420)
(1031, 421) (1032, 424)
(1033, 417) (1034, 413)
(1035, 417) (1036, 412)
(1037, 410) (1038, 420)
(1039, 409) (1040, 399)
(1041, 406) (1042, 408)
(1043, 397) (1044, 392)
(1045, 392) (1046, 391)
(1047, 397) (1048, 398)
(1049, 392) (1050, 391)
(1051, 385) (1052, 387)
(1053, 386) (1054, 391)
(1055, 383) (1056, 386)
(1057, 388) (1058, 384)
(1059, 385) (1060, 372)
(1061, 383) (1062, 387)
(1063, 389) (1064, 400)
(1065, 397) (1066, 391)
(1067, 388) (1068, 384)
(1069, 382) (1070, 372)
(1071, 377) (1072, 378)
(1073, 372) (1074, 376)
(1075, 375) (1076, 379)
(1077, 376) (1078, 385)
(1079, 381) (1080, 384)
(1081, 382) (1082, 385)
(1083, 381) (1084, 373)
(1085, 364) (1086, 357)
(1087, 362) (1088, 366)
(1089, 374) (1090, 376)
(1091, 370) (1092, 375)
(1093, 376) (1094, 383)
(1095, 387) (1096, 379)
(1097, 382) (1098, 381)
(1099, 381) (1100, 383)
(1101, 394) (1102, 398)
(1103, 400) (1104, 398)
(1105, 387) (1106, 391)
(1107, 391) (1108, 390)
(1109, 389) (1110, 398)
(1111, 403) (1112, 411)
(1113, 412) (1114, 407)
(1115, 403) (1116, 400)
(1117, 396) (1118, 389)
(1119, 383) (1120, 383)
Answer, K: 1.09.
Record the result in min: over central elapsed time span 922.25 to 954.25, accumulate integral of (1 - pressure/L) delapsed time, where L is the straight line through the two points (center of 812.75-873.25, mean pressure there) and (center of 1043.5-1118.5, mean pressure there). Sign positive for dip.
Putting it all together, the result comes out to 2.5 min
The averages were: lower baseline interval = 357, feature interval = 340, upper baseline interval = 386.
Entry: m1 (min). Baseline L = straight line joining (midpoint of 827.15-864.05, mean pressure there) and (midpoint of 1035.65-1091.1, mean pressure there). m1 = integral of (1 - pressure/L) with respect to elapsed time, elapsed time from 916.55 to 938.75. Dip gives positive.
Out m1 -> 1.83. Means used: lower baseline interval 366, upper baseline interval 386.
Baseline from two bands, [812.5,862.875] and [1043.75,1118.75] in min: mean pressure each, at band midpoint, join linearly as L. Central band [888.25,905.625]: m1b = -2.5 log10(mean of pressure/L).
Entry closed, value 0.09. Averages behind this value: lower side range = 358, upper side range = 386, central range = 337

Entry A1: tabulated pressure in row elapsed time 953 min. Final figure 336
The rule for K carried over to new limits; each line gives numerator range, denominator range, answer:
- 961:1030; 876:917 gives 1.12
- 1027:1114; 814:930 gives 1.12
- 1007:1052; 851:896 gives 1.16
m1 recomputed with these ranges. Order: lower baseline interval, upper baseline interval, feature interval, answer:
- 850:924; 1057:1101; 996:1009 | -0.6 min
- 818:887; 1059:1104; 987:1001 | -0.7 min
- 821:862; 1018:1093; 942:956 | 1.5 min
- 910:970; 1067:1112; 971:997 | -2.1 min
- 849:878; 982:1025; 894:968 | 6.1 min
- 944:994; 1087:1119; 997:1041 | -3.6 min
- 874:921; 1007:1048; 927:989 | 3.4 min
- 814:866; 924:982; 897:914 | 0.5 min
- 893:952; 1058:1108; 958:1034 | -4.7 min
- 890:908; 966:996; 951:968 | 1.4 min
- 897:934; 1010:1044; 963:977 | 0.8 min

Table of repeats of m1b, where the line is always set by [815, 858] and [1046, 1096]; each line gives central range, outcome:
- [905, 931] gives 0.06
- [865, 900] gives 0.07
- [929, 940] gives 0.08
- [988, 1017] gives -0.04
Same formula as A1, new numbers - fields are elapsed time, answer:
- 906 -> 339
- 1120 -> 383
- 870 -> 354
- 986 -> 388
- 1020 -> 403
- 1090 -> 376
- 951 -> 334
